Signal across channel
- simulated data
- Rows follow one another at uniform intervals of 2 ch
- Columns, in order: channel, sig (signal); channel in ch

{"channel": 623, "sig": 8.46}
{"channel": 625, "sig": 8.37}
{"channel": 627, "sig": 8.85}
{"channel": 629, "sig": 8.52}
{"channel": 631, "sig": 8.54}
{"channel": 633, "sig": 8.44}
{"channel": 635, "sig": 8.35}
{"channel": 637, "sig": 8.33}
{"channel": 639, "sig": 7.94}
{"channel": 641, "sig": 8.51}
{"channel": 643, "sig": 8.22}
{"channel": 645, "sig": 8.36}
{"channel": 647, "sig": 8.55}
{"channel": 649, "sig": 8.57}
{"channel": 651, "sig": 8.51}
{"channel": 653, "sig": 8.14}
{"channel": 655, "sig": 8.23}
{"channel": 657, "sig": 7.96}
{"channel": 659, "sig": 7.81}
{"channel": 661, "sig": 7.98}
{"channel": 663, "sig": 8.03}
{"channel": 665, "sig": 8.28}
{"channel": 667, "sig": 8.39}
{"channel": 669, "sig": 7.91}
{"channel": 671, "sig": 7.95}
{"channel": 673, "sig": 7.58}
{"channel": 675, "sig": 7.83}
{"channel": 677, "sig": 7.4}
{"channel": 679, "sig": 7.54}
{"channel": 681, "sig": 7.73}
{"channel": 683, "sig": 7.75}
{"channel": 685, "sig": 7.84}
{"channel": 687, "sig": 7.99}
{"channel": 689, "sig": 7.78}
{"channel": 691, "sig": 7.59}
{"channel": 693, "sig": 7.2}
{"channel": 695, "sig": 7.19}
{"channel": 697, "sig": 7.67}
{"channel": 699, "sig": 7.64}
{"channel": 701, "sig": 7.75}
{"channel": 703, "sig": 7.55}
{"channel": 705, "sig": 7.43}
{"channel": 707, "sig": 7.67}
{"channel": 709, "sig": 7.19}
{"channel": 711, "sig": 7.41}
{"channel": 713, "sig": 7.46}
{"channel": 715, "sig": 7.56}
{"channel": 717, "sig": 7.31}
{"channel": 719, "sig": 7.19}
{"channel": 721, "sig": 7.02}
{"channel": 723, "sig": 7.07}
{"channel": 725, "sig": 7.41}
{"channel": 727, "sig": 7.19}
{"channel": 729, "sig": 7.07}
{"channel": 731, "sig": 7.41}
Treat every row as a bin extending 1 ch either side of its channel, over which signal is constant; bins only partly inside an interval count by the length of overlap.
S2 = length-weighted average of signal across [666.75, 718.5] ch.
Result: 7.61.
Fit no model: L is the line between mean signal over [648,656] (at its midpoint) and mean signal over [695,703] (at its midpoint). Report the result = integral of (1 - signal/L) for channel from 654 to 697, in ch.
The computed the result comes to 0.97 ch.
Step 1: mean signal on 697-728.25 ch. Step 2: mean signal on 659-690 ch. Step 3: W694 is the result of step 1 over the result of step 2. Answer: 0.94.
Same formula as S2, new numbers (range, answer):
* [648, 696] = 7.88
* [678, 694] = 7.68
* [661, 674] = 8.02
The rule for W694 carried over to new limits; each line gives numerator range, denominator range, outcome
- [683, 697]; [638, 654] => 0.91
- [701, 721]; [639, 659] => 0.89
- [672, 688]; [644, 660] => 0.93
